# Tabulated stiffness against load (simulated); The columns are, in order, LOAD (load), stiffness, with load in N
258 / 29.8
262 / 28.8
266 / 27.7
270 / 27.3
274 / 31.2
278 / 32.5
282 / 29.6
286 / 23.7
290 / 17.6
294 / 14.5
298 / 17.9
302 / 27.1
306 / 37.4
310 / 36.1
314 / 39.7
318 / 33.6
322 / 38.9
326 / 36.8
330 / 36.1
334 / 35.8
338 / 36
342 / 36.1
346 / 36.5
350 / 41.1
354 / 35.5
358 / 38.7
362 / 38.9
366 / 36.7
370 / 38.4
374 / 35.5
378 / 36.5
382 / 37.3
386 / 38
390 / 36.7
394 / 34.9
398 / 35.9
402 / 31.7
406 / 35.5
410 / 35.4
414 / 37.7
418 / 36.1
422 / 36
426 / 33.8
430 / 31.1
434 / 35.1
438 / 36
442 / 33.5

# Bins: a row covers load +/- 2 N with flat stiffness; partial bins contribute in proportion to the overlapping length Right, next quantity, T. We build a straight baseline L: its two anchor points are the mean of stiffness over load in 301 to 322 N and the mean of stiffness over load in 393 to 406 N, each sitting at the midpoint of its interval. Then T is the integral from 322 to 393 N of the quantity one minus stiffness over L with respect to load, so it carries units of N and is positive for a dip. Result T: -4.5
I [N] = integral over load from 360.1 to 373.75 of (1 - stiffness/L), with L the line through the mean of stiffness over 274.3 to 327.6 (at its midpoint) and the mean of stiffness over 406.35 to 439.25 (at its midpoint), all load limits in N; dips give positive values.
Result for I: -2.1 N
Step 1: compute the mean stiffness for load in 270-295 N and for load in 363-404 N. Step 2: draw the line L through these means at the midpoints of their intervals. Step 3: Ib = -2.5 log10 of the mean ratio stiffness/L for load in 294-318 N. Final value -0.08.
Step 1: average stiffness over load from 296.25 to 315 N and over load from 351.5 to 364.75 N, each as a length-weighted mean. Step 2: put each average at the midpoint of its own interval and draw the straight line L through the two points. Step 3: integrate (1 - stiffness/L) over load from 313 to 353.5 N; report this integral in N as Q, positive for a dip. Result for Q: -2.6 N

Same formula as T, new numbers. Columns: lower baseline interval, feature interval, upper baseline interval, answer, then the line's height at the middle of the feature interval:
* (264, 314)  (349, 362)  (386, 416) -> -2.4 N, 32.3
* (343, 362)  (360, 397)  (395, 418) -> -0.3 N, 36.7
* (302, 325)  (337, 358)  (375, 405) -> -0.7 N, 36.1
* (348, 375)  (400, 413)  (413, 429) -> 0.6 N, 36.1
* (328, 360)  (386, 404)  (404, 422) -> 0.6 N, 36.4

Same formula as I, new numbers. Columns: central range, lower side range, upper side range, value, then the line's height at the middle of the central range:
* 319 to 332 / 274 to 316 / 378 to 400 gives -2.71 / 30.6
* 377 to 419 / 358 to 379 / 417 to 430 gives -0.09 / 35.9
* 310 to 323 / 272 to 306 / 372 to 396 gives -4.01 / 28.3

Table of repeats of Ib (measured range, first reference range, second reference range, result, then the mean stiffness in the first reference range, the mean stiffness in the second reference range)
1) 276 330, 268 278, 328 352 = 0.12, 29.9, 36.9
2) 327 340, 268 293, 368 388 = -0.12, 26.5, 37.1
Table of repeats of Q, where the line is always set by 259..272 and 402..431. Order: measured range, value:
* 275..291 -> 1.2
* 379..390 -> -1.3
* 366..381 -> -1.7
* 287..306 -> 5.2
